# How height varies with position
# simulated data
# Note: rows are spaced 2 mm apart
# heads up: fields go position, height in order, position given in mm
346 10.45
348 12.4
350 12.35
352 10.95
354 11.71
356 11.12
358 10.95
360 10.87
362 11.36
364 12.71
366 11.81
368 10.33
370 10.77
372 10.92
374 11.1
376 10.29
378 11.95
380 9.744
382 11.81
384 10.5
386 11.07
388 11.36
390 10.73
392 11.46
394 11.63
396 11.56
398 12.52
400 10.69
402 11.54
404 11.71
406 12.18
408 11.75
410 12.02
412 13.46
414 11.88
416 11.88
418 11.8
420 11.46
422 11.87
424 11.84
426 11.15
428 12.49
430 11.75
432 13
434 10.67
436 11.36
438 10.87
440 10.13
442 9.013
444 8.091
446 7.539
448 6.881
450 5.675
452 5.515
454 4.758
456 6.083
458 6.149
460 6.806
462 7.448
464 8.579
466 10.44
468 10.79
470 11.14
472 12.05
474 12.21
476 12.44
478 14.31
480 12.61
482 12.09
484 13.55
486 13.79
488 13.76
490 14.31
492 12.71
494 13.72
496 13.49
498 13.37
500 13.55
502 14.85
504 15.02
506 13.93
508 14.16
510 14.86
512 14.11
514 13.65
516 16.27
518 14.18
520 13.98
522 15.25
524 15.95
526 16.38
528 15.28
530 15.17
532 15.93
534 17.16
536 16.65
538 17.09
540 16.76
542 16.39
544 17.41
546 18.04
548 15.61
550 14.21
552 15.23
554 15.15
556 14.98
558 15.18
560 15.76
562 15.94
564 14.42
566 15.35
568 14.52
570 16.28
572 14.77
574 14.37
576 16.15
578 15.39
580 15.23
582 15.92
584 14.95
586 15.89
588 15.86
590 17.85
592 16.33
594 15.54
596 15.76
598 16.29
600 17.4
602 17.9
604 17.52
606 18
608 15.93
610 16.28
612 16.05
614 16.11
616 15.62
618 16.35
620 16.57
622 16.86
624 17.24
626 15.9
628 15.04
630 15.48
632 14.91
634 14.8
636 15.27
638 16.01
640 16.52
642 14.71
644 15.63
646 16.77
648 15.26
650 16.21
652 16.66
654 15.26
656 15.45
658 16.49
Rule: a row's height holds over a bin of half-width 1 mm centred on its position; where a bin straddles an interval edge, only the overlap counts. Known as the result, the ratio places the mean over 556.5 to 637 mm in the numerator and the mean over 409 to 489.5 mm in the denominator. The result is 1.51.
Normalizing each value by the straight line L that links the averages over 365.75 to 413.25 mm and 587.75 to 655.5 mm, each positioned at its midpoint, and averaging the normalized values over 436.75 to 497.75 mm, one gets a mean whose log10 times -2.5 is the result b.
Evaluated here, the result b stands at 0.26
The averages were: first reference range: 11.4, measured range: 10.3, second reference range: 16.2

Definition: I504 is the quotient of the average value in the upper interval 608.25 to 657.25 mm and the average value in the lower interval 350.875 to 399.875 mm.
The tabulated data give 1.4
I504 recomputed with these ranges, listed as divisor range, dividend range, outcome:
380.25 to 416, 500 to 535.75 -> 1.30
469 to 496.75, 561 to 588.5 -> 1.18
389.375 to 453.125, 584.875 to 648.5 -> 1.50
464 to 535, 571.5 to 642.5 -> 1.16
